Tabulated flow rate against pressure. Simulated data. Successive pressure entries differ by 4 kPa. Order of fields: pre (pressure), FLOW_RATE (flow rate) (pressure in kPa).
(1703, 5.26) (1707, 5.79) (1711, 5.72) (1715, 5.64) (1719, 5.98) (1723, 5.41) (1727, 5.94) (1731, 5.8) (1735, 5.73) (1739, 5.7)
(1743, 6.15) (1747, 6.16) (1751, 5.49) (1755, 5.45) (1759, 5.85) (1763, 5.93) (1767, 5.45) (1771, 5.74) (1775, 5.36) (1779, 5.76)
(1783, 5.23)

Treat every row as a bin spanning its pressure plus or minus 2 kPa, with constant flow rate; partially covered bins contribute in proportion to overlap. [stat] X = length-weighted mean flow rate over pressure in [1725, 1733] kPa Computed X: 5.87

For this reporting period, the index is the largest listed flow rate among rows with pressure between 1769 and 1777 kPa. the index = 5.74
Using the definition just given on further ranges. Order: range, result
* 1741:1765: 6.16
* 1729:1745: 6.15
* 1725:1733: 5.94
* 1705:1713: 5.79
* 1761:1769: 5.93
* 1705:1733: 5.98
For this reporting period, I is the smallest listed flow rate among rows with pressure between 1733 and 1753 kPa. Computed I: 5.49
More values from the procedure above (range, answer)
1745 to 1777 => 5.36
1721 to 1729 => 5.41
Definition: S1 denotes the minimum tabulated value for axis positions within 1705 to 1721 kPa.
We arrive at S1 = 5.64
